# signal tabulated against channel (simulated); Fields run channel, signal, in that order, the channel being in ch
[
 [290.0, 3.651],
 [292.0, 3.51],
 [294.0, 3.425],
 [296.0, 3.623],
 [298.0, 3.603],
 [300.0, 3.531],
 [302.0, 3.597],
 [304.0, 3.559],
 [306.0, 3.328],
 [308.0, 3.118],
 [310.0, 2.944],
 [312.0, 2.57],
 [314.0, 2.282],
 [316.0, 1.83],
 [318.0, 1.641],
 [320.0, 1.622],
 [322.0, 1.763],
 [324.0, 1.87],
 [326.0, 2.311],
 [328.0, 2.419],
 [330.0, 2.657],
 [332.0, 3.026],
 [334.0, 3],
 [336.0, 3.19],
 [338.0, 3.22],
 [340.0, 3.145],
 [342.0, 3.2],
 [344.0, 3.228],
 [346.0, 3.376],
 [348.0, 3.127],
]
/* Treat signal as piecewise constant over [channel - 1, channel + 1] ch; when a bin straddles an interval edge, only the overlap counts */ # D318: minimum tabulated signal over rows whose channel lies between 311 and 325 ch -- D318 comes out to 1.622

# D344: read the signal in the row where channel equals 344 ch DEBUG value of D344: 3.228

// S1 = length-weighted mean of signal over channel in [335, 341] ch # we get 3.19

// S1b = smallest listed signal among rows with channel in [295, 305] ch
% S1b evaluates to 3.531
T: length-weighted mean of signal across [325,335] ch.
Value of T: 2.68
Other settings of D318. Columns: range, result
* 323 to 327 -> 1.87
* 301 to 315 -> 2.282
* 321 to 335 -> 1.763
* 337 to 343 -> 3.145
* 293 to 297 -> 3.425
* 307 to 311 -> 2.944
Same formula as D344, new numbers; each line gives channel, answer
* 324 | 1.87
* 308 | 3.118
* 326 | 2.311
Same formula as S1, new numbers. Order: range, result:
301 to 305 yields 3.58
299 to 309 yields 3.43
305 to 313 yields 2.99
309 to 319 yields 2.25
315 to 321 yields 1.7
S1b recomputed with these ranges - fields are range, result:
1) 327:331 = 2.419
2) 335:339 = 3.19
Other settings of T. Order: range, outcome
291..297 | 3.52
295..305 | 3.58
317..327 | 1.84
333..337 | 3.09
